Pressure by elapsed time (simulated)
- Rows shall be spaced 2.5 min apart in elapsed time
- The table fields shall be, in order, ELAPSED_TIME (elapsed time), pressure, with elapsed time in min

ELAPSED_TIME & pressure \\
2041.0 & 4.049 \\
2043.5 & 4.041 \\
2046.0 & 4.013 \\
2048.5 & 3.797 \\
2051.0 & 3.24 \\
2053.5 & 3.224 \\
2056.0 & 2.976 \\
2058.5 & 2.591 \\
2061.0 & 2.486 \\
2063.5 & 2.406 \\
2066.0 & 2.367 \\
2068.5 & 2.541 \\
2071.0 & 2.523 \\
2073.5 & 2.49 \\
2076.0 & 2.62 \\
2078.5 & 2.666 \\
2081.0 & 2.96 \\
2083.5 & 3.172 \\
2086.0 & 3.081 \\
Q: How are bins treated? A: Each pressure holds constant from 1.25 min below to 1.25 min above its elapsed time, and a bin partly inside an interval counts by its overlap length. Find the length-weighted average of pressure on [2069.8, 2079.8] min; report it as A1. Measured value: 2.58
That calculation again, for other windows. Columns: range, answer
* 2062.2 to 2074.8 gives 2.47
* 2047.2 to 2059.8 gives 3.17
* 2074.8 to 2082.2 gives 2.75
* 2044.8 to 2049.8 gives 3.9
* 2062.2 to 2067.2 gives 2.39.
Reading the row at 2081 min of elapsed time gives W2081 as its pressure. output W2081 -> 2.96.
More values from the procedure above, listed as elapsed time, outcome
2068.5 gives 2.541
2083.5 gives 3.172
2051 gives 3.24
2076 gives 2.62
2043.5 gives 4.041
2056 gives 2.976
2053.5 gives 3.224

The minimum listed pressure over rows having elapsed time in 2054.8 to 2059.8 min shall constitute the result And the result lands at 2.591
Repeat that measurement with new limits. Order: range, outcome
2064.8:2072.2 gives 2.367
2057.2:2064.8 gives 2.406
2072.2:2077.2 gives 2.49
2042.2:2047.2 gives 4.013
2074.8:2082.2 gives 2.62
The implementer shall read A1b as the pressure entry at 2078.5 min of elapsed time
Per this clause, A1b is 2.666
